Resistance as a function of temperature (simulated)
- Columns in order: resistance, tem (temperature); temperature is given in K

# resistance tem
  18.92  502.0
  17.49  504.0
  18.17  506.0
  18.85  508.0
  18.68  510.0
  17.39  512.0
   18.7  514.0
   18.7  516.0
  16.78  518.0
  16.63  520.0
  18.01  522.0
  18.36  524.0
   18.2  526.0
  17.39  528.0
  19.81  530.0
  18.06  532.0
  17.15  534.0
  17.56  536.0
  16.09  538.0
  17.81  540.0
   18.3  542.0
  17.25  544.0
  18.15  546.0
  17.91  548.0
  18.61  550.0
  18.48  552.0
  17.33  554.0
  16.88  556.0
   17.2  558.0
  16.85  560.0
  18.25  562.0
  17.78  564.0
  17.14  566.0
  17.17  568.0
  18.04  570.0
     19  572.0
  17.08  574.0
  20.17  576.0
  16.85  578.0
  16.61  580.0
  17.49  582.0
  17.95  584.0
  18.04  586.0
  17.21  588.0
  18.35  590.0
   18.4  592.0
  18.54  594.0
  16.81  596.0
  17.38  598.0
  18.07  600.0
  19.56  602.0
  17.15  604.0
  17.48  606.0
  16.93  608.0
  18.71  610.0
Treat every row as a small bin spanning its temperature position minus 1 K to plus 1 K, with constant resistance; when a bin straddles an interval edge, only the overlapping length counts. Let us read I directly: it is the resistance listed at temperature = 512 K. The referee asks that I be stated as 17.39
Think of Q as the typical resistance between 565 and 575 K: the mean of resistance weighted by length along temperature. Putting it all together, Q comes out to 17.7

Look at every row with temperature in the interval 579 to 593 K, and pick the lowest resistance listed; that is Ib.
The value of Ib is 16.61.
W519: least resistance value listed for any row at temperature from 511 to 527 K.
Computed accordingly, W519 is 16.63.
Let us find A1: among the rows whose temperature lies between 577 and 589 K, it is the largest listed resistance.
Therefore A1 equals 18.04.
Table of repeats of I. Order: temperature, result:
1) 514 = 18.7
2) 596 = 16.81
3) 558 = 17.2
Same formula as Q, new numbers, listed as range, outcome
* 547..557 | 17.8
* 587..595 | 18.1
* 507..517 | 18.5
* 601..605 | 18.4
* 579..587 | 17.5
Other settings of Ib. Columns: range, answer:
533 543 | 16.09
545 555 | 17.33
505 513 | 17.39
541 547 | 17.25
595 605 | 16.81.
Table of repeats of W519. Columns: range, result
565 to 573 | 17.14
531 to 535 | 17.15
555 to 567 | 16.85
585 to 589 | 17.21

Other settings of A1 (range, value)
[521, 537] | 19.81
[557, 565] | 18.25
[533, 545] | 18.3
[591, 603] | 19.56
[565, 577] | 20.17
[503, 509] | 18.85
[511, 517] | 18.7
